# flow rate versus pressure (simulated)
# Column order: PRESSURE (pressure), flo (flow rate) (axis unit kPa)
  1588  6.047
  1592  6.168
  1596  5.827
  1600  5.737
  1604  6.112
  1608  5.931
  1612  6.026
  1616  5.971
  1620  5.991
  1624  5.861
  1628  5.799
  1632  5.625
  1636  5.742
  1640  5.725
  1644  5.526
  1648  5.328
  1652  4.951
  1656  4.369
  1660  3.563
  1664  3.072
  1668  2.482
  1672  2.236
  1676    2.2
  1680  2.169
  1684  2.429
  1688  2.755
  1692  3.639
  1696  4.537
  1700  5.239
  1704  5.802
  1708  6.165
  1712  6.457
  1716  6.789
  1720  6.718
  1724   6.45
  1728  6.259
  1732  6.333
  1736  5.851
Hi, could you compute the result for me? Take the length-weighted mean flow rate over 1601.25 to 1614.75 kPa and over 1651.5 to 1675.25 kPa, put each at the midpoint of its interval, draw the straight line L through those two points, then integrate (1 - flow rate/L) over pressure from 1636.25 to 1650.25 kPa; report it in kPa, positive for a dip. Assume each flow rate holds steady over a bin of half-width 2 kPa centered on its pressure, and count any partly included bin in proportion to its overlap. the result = -4.2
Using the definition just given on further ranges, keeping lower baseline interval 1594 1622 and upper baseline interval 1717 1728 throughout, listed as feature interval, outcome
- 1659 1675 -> 8.9 kPa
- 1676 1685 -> 5.8 kPa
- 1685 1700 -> 6.1 kPa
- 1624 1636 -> 0.6 kPa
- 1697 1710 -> 1.6 kPa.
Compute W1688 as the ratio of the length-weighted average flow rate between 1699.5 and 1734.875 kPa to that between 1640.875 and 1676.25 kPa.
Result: 1.62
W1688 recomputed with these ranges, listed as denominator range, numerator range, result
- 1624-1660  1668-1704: 0.61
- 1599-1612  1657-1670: 0.53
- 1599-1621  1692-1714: 0.91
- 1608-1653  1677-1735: 0.89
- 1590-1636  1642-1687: 0.59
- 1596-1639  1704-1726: 1.10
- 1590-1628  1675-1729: 0.82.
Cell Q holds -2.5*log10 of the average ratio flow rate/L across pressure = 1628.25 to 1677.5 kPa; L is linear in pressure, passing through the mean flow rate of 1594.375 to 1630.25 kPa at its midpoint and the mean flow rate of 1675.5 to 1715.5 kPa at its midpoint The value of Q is 0.205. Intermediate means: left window 5.92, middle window 4.31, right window 4.31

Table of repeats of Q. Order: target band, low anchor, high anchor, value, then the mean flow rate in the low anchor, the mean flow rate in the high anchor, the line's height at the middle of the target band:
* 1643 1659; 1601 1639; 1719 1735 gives 0.22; 5.89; 6.39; 6.03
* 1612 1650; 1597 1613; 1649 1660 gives -0.11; 5.94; 4.52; 5.19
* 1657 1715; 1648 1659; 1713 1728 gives 0.43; 4.68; 6.59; 5.61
